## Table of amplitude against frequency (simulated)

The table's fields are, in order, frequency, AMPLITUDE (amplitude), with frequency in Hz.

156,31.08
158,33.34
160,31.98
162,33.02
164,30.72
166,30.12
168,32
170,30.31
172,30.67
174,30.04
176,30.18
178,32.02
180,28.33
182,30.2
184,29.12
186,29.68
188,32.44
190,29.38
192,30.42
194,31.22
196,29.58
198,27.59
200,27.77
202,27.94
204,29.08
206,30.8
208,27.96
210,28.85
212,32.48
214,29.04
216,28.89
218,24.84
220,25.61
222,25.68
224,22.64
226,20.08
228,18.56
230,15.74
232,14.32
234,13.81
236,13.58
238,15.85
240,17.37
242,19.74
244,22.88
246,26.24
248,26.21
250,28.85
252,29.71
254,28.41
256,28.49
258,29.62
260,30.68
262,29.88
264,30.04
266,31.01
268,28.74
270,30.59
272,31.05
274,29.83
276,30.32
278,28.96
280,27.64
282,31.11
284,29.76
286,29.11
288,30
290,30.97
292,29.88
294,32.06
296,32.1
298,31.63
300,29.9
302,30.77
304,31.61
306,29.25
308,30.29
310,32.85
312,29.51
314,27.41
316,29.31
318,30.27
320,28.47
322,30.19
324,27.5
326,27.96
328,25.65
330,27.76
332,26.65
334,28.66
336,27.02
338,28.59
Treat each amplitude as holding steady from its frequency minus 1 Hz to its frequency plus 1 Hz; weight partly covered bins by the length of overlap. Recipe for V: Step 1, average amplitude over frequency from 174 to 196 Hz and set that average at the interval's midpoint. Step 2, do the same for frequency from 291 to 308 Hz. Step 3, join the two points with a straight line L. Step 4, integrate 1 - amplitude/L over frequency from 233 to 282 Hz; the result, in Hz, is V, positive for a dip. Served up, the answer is 6.9 Hz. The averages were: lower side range 30.3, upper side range 30.9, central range 26.3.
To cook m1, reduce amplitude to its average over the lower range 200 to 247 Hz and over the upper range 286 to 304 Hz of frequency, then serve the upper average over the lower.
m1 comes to 1.33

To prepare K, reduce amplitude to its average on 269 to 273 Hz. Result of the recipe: 30.8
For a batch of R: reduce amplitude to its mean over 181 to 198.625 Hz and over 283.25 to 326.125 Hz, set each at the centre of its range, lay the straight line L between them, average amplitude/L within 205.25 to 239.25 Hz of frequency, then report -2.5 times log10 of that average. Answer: 0.301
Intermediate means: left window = 30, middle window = 22.8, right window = 30.1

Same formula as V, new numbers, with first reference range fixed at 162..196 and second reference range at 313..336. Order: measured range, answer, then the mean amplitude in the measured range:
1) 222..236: 5.6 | 17.8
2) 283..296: -0.8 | 30.4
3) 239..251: 2.4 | 23.5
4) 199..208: 0.4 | 28.8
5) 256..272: -0.5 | 30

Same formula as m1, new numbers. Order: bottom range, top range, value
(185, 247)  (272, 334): 1.19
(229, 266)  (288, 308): 1.31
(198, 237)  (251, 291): 1.23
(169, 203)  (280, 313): 1.03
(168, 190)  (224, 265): 0.76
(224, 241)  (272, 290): 1.80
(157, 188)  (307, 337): 0.93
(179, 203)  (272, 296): 1.02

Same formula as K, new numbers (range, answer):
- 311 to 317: 28.7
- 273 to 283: 29.6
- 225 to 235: 16.5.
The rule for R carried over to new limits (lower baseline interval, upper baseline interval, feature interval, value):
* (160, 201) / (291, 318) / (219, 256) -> 0.37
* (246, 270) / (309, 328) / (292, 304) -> -0.08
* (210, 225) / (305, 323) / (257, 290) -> -0.05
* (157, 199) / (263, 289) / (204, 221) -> 0.06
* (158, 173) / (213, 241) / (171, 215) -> -0.13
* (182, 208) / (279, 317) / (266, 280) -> 0.01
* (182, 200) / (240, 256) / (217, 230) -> 0.22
